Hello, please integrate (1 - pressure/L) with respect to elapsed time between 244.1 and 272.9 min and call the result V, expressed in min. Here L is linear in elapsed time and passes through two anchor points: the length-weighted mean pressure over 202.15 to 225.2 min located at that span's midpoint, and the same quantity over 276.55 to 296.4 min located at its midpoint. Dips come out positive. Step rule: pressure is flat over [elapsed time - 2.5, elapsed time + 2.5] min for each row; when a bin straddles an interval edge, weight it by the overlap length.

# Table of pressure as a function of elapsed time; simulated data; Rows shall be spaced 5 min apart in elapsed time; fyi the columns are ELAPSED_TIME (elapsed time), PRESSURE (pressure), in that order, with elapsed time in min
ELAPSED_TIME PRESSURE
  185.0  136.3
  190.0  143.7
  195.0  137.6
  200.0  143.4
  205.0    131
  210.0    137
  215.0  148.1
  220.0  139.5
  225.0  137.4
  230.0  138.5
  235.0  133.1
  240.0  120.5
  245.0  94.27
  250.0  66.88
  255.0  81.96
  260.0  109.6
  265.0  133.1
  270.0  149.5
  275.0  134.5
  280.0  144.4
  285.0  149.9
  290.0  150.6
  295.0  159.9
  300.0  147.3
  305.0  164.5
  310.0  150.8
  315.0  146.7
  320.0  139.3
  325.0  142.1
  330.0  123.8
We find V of 7.7 min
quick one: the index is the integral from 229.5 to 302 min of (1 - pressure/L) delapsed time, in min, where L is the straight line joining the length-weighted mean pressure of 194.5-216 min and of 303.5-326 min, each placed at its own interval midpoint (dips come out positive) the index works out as 8.7 min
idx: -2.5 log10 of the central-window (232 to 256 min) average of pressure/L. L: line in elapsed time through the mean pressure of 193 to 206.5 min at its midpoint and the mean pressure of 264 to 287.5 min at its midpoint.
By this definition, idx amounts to 0.36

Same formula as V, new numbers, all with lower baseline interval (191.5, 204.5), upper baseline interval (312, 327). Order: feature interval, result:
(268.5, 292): -0.6 min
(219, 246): 2.3 min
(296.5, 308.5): -1.1 min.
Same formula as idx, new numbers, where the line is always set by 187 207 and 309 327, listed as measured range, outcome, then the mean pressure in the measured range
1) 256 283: 0.084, 132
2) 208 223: -0.013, 142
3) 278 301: -0.057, 151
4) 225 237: 0.034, 136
